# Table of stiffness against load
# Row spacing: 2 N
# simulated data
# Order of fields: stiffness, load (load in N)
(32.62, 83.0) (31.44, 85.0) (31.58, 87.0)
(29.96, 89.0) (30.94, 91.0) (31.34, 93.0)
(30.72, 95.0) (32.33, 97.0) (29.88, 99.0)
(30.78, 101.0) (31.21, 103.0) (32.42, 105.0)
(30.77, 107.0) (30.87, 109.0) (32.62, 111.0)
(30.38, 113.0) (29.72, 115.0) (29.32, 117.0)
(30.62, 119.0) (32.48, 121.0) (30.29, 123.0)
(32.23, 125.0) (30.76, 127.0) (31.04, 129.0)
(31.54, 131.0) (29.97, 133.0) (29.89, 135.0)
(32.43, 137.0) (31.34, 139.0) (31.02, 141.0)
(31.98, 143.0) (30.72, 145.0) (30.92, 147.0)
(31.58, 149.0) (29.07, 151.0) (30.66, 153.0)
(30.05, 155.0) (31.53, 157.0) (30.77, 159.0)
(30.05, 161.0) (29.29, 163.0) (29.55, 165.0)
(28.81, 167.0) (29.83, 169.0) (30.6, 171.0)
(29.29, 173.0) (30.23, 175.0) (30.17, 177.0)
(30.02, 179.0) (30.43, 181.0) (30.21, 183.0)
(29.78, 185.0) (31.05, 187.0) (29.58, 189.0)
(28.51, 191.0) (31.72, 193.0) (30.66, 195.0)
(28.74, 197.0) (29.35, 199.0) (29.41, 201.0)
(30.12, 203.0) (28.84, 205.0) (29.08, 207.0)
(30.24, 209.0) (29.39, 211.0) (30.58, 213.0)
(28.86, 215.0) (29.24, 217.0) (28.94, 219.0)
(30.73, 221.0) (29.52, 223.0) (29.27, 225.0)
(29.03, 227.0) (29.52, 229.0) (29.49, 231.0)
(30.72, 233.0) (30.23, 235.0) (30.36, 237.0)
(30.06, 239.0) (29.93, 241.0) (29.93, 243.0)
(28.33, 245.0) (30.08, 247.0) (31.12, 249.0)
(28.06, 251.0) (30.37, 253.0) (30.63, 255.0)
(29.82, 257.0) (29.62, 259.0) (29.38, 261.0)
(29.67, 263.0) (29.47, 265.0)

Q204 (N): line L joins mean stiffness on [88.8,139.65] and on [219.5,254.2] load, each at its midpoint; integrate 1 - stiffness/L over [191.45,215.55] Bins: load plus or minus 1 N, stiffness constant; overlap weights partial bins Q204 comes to 0.3 N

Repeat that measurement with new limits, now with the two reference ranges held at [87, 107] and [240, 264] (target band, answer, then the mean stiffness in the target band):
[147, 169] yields 0.28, 30.2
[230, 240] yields -0.09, 30.2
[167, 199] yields 0.36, 30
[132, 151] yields -0.18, 31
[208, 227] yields 0.27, 29.6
